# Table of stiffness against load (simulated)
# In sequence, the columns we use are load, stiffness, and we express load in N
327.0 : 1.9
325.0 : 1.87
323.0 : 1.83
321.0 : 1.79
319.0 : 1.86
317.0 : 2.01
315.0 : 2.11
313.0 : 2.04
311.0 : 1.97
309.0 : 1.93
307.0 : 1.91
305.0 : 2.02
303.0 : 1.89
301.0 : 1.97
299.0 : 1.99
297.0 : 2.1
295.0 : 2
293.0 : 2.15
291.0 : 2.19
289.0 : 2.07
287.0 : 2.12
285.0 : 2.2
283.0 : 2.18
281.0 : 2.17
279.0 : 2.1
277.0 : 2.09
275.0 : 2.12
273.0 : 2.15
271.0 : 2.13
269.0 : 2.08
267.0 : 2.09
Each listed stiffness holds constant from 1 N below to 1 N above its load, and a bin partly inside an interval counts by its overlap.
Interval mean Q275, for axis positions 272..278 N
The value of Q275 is 2.12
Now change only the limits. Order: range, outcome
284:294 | 2.15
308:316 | 2.01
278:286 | 2.16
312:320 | 2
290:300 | 2.09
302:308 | 1.94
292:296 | 2.08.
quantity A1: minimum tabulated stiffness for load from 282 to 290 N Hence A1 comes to 2.07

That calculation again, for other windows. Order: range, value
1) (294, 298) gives 2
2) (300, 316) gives 1.89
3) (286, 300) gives 1.99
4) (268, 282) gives 2.08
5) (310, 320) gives 1.86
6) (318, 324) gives 1.79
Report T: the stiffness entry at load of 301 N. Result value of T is 1.97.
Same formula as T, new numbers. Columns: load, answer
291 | 2.19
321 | 1.79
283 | 2.18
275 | 2.12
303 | 1.89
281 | 2.17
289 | 2.07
